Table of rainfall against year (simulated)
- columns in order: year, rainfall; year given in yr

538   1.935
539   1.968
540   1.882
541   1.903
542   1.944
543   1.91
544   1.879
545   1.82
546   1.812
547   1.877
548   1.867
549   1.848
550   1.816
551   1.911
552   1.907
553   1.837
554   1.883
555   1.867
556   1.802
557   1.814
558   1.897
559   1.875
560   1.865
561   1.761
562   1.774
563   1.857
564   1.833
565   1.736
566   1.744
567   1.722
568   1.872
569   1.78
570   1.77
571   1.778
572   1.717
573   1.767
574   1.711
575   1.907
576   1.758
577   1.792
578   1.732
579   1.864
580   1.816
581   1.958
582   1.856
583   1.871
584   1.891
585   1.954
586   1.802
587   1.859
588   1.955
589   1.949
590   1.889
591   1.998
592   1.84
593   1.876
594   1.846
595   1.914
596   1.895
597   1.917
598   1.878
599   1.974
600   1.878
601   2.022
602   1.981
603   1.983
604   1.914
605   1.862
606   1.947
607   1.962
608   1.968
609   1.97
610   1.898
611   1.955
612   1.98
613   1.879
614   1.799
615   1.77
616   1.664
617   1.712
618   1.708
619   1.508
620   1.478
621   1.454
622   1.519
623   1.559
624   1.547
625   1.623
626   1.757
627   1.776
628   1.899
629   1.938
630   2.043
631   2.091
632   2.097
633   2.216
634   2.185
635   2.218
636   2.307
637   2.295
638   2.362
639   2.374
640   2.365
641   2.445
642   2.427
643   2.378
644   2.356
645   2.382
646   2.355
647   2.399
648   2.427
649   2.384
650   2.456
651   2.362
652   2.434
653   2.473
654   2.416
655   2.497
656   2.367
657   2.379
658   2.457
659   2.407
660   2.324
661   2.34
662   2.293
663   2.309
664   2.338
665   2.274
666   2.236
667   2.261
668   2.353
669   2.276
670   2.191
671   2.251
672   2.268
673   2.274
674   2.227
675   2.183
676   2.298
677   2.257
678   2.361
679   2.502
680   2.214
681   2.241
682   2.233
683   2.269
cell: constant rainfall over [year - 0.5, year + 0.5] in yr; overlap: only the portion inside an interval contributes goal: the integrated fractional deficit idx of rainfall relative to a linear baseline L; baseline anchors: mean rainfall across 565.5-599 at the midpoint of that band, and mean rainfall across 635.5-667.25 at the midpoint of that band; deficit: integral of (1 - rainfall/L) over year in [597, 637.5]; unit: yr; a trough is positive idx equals 4.4 yr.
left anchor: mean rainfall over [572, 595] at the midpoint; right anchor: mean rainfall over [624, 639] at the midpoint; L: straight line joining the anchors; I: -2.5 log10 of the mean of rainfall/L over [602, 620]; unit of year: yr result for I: 0.07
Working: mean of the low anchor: 1.86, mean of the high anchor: 2.05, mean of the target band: 1.84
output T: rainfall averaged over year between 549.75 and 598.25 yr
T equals 1.84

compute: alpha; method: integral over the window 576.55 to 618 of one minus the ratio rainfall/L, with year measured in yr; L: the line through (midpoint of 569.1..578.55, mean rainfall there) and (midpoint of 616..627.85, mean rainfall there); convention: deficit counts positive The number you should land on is -4.7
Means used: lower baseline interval 1.77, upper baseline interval 1.61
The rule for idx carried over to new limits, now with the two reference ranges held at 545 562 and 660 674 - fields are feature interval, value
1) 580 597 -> 0.7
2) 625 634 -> 0.7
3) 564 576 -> 0.9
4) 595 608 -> 0.6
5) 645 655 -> -0.9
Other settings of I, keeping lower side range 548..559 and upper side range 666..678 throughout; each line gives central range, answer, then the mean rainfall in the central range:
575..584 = 0.06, 1.84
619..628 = 0.29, 1.6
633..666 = -0.09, 2.36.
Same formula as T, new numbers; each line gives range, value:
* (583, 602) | 1.91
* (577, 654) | 1.99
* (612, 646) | 1.98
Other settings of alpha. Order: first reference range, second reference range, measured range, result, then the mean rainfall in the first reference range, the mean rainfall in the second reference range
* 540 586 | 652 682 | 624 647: 0.1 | 1.83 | 2.32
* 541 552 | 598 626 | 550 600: -0.2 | 1.87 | 1.8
